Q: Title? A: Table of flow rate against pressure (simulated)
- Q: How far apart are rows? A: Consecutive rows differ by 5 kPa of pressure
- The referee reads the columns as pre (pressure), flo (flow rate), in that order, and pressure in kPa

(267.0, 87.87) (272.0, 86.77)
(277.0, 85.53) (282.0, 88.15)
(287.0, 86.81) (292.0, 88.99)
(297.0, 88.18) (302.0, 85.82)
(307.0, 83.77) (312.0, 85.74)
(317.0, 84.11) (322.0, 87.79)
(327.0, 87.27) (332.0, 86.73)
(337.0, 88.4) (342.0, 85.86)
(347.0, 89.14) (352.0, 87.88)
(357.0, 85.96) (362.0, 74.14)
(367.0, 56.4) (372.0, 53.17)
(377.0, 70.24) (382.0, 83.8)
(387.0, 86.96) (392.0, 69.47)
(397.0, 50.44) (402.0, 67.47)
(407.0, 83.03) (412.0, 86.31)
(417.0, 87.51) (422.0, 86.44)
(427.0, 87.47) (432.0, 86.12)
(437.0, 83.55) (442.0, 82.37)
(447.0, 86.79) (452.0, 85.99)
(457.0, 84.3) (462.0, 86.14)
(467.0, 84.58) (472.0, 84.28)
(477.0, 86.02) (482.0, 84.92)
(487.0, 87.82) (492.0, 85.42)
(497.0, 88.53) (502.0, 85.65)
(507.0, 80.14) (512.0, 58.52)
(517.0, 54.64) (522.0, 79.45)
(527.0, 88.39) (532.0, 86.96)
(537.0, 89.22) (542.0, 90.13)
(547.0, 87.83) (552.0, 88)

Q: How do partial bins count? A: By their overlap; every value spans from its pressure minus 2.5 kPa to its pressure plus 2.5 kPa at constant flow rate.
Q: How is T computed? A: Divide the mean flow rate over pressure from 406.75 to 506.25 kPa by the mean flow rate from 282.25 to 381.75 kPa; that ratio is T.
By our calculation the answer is 1.0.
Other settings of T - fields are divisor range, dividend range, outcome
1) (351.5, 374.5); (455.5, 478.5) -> 1.21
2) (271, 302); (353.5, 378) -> 0.79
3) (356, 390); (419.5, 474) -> 1.18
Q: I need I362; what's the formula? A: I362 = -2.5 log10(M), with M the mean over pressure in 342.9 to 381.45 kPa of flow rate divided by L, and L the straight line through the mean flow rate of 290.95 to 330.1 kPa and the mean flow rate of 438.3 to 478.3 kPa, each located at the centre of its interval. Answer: 0.149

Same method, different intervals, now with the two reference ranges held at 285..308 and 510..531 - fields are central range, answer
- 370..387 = 0.13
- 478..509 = -0.16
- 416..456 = -0.11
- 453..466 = -0.13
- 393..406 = 0.26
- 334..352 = -0.05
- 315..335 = -0.02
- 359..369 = 0.23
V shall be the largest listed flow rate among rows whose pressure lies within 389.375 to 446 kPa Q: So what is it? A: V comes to 87.51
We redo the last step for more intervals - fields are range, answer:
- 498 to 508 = 85.65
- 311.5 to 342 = 88.4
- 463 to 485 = 86.02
